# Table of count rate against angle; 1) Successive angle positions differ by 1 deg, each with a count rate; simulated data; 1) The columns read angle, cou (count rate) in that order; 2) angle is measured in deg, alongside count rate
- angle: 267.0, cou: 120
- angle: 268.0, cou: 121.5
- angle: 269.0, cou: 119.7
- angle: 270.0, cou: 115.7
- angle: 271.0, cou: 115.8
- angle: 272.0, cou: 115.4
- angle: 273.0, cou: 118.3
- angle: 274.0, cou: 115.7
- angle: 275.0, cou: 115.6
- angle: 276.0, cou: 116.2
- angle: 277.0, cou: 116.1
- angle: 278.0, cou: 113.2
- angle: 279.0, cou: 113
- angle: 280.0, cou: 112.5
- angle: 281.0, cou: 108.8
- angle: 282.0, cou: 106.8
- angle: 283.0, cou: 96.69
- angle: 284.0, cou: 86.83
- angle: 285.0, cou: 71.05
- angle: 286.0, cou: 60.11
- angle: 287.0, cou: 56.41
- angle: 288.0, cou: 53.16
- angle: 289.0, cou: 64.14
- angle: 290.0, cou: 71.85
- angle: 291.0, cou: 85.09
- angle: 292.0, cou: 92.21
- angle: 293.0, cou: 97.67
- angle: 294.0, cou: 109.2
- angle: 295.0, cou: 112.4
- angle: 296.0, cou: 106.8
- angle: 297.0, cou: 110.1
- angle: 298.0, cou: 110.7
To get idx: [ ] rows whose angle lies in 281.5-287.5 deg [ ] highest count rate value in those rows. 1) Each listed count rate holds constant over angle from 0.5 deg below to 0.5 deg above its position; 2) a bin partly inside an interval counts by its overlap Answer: 106.8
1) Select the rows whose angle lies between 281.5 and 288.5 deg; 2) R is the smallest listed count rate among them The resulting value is 53.16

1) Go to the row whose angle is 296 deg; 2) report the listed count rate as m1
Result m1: 106.8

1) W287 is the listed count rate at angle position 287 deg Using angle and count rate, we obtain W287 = 56.41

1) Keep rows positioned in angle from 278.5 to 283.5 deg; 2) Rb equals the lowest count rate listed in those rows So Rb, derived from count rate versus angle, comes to 96.69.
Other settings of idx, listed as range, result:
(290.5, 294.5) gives 109.2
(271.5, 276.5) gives 118.3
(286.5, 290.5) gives 71.85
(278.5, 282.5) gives 113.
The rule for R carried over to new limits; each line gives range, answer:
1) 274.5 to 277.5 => 115.6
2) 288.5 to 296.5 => 64.14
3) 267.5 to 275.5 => 115.4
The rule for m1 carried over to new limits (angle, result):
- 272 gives 115.4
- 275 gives 115.6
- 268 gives 121.5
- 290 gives 71.85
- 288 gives 53.16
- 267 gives 120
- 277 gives 116.1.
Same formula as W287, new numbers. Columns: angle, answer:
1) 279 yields 113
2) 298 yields 110.7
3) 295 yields 112.4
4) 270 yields 115.7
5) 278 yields 113.2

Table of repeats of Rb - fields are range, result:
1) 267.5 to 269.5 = 119.7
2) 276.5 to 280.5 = 112.5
